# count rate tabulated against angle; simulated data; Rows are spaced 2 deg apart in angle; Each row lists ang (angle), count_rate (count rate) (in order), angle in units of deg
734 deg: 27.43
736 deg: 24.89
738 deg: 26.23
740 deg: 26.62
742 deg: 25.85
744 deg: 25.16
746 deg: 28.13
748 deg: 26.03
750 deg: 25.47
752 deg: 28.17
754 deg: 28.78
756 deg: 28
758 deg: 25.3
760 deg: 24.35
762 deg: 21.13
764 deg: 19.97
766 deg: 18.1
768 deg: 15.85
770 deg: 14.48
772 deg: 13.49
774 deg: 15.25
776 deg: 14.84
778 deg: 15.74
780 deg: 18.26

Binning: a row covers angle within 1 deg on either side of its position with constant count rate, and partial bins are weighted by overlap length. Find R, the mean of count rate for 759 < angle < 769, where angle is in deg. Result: 19.9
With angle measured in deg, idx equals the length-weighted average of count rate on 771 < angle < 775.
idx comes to 14.4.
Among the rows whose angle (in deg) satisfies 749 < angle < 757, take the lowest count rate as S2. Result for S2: 25.47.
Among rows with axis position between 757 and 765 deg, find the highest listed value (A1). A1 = 25.3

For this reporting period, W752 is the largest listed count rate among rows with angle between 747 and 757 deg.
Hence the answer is 28.78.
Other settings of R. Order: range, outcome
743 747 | 26.6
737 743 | 26.2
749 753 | 26.8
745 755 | 27.3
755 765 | 23.8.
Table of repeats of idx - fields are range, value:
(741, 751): 26.1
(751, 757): 28.3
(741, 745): 25.5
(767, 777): 14.8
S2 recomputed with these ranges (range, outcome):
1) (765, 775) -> 13.49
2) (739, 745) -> 25.16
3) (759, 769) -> 15.85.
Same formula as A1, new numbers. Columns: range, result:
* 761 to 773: 21.13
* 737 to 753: 28.17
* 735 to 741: 26.62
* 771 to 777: 15.25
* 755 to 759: 28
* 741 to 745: 25.85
